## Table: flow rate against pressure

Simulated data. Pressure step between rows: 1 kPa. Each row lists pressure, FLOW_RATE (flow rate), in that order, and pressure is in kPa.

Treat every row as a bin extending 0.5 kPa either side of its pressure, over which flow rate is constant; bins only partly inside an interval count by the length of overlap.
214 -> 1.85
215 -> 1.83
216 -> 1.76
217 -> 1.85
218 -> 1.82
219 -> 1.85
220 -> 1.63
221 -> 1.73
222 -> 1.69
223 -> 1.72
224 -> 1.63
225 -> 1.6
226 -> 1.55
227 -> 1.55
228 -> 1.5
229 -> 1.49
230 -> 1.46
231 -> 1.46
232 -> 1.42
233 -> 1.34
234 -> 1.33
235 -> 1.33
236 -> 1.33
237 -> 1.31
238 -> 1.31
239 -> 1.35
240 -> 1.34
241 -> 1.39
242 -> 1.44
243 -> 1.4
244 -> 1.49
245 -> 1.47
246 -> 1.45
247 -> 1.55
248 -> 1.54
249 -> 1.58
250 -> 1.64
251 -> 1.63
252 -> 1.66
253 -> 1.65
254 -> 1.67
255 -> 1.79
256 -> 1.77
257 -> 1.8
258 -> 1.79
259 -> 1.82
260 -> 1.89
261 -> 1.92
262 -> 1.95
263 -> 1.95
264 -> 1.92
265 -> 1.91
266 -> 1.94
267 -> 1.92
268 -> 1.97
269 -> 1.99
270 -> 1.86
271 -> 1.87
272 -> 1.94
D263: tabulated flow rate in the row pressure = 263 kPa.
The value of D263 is 1.95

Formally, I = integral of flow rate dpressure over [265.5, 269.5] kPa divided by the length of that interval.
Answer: 1.96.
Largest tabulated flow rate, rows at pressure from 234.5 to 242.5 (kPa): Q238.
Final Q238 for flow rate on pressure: 1.44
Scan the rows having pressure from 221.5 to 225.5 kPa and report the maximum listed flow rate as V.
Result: 1.72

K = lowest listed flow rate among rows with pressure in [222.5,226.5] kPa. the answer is 1.55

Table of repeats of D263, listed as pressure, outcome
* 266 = 1.94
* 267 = 1.92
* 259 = 1.82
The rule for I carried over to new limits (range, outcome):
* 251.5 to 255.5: 1.69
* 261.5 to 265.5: 1.93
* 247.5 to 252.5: 1.61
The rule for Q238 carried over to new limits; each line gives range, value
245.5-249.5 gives 1.58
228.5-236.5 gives 1.49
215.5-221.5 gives 1.85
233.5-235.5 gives 1.33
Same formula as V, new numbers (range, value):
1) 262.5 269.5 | 1.99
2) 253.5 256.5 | 1.79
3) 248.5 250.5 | 1.64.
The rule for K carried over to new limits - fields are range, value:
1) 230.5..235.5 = 1.33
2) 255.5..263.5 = 1.77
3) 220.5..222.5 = 1.69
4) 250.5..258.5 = 1.63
